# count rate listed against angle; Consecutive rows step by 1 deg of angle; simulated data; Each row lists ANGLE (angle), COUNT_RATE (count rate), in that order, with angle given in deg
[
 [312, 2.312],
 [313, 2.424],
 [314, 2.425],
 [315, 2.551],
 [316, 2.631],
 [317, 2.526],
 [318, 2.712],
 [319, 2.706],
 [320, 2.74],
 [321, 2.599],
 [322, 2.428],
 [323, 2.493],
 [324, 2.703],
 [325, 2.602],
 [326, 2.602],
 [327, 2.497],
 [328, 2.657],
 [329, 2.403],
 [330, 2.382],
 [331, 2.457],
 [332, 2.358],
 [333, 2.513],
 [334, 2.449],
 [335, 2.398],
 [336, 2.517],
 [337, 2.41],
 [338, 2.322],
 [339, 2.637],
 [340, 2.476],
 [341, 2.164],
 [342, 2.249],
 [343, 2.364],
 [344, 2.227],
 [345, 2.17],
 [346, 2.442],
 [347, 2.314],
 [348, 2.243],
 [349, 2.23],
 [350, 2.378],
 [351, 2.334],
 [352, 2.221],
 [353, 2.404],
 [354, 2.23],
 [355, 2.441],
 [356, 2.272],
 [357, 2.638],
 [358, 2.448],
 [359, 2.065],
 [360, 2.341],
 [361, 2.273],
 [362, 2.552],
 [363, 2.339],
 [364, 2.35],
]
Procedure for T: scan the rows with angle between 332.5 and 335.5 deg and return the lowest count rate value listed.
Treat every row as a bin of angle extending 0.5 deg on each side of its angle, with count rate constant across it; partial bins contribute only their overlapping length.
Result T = 2.398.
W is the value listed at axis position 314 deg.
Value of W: 2.425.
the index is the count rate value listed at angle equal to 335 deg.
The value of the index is 2.398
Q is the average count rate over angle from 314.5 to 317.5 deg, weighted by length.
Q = 2.57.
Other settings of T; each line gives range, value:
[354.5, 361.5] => 2.065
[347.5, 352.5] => 2.221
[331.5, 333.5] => 2.358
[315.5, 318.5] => 2.526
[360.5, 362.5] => 2.273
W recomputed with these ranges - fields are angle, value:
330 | 2.382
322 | 2.428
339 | 2.637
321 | 2.599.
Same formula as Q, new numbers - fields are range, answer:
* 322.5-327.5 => 2.58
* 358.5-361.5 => 2.23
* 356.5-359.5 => 2.38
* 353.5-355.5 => 2.34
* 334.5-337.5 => 2.44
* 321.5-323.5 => 2.46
